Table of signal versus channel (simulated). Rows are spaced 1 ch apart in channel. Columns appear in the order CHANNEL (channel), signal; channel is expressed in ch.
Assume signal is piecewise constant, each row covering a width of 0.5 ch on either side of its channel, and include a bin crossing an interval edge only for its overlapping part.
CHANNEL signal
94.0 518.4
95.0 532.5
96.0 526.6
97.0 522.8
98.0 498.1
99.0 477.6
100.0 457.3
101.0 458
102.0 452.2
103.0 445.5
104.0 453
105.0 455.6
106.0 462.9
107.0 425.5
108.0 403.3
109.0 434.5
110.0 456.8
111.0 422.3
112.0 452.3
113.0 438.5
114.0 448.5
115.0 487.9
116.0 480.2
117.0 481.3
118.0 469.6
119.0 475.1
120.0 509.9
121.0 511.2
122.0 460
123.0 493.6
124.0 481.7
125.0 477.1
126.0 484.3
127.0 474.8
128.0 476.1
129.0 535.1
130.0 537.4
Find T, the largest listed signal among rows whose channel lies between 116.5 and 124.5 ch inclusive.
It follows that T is 511.2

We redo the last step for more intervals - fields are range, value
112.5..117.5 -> 487.9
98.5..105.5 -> 477.6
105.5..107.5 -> 462.9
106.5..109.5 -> 434.5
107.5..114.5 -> 456.8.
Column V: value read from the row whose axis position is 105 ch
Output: 455.6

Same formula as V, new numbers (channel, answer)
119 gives 475.1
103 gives 445.5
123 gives 493.6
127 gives 474.8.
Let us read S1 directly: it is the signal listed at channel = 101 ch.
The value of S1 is 458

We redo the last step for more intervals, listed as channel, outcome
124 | 481.7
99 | 477.6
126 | 484.3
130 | 537.4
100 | 457.3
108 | 403.3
